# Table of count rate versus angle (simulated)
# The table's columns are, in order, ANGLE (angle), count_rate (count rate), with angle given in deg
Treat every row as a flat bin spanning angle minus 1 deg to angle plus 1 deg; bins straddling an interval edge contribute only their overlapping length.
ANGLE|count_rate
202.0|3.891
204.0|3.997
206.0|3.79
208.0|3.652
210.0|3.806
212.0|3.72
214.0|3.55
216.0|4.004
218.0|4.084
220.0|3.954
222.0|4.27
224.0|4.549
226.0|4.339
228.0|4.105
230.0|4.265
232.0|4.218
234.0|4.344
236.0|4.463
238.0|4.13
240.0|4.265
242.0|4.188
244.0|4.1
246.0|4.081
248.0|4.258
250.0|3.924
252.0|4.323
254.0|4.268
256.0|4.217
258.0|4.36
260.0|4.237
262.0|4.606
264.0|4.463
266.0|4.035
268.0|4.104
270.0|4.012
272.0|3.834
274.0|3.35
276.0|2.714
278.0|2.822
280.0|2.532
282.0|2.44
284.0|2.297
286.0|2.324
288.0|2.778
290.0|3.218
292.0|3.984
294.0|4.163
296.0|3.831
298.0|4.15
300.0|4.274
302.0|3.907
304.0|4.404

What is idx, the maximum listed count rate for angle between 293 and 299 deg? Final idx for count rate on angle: 4.163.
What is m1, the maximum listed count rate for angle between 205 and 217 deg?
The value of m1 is 4.004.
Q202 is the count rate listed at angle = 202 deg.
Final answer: 3.891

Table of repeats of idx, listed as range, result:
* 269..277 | 4.012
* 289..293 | 3.984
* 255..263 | 4.606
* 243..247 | 4.1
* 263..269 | 4.463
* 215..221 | 4.084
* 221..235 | 4.549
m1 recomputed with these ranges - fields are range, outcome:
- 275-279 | 2.822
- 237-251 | 4.265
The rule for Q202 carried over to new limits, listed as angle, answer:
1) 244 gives 4.1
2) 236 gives 4.463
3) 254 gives 4.268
